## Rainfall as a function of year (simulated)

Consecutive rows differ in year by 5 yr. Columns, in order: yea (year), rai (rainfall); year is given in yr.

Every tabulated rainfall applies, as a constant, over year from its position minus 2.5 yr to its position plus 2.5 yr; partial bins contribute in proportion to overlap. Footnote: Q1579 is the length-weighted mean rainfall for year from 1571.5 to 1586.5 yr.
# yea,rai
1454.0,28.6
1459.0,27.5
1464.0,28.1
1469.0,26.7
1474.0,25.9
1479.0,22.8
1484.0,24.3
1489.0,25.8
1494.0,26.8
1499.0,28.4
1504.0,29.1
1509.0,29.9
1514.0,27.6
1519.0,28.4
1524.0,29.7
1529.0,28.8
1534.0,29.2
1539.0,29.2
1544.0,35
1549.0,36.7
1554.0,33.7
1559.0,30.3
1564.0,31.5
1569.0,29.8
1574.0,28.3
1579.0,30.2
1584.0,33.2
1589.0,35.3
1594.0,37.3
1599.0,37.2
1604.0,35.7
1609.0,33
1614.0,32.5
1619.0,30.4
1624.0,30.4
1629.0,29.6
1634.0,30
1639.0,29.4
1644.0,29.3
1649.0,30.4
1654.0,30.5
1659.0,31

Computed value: 30.6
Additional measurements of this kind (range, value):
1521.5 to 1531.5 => 29.2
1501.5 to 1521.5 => 28.8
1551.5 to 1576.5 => 30.7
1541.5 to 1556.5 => 35.1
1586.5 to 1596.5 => 36.3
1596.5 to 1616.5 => 34.6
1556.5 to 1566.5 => 30.9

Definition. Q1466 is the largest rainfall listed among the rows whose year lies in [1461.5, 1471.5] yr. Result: 28.1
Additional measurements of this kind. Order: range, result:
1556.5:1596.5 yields 37.3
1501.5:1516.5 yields 29.9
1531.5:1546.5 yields 35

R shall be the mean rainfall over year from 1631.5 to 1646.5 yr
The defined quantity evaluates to 29.6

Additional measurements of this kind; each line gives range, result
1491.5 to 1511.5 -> 28.6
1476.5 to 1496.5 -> 24.9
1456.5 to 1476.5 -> 27.1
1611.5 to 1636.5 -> 30.6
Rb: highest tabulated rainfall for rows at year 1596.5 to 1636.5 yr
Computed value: 37.2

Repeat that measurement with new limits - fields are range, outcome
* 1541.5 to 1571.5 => 36.7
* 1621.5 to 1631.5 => 30.4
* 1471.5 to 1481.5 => 25.9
